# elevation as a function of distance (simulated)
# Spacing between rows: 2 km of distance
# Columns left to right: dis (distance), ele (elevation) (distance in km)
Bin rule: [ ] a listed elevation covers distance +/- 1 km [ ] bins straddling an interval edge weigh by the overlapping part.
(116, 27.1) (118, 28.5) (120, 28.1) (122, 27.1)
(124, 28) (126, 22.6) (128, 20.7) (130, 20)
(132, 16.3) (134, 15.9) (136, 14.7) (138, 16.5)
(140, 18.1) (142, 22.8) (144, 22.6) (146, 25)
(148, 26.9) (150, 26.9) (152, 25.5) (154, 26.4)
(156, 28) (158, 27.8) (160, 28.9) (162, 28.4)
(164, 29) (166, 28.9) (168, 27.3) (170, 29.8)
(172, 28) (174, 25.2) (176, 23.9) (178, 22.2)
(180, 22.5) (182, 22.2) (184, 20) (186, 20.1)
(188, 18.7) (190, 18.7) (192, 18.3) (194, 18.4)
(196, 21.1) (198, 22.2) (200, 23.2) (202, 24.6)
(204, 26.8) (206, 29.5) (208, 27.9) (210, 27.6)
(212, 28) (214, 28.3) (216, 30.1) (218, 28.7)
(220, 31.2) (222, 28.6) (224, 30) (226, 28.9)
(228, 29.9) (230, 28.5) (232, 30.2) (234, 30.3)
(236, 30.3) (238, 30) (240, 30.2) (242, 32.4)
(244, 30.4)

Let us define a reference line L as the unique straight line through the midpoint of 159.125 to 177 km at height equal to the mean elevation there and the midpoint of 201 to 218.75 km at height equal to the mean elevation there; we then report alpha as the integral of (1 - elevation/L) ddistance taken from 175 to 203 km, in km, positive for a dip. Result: 6.71 km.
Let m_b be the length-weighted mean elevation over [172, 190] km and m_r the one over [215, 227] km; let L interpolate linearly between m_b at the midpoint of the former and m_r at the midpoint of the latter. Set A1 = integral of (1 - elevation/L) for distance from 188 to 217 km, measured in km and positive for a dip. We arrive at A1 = 2.02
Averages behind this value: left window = 22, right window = 29.6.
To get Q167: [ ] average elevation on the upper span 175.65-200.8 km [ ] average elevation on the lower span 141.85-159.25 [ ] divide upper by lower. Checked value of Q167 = 0.80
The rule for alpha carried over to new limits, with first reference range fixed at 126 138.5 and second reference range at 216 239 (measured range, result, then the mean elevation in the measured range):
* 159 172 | -4.0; 28.7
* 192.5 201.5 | 1.6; 21.2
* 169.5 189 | 0.4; 23.1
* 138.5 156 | -4.0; 24.3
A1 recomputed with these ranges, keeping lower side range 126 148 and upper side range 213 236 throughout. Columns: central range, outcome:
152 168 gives -4.04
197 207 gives 0.67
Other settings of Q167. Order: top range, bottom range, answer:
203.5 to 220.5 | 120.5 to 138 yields 1.39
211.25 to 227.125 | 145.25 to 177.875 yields 1.08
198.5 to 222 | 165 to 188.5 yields 1.15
